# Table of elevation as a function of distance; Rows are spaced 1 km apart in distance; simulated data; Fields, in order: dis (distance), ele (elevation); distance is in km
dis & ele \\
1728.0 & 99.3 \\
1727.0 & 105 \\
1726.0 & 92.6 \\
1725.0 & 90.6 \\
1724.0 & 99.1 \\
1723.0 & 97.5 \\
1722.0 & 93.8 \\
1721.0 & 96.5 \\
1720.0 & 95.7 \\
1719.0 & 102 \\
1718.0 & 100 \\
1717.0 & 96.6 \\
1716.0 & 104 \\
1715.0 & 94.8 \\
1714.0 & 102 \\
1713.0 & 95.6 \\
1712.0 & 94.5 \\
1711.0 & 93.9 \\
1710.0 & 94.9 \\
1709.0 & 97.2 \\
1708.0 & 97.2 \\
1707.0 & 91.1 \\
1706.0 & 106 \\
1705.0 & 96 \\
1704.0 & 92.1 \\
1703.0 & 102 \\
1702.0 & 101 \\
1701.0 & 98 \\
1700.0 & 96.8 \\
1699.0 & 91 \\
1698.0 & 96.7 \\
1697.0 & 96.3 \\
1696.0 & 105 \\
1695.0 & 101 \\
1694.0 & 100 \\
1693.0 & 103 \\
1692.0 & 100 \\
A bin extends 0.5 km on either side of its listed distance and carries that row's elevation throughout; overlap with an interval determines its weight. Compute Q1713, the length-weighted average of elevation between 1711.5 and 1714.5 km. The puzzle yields 97.4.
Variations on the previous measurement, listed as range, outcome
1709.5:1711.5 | 94.4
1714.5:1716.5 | 99.4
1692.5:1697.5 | 101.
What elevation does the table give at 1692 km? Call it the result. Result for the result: 100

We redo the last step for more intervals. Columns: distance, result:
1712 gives 94.5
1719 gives 102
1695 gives 101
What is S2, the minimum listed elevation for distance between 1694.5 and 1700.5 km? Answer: 91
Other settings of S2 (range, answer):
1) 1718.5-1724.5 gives 93.8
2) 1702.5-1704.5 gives 92.1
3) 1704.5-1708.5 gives 91.1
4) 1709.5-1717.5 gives 93.9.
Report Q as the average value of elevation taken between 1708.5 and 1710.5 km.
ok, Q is 96.1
